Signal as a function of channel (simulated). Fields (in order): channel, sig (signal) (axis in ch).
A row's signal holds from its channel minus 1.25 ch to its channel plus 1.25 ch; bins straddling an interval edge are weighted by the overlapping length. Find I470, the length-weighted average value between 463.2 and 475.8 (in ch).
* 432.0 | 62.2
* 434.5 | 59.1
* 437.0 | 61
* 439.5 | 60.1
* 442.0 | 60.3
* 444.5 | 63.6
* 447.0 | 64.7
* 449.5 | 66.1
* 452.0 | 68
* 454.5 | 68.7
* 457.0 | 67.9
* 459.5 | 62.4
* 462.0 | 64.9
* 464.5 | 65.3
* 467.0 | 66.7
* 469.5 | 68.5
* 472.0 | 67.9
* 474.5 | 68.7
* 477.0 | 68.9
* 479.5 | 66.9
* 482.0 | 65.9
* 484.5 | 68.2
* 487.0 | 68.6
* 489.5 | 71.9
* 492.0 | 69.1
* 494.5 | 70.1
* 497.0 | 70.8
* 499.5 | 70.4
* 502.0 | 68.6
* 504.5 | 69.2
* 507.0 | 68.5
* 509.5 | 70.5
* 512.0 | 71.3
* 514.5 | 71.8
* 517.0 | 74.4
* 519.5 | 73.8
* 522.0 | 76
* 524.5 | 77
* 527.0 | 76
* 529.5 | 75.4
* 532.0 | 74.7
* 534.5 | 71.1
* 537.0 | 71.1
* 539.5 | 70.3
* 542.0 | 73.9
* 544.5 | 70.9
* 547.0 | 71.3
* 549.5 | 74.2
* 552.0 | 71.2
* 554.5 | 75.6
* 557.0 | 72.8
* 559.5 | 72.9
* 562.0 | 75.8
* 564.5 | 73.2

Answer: 67.4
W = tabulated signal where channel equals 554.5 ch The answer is 75.6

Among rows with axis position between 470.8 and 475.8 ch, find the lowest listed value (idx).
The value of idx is 67.9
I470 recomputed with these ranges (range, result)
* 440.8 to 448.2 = 62.9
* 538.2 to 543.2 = 72.1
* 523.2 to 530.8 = 76.1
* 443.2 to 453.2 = 65.6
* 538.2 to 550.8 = 72.1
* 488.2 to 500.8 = 70.4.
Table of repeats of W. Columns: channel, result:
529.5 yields 75.4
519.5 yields 73.8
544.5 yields 70.9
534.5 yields 71.1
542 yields 73.9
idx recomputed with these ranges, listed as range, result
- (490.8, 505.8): 68.6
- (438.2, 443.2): 60.1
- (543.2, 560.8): 70.9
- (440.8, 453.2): 60.3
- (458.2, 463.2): 62.4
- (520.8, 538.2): 71.1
